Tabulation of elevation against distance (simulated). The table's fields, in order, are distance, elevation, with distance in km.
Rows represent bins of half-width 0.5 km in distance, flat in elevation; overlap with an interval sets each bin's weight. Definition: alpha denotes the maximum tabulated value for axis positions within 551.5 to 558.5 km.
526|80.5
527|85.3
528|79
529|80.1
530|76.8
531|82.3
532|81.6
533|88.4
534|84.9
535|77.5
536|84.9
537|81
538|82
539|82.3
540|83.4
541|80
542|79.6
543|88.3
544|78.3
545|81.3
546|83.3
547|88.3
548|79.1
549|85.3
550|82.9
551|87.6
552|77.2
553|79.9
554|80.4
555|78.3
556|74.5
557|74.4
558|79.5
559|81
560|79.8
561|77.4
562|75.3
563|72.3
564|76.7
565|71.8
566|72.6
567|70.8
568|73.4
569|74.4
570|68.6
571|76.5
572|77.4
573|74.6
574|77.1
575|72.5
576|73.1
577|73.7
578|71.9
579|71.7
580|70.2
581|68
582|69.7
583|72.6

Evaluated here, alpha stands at 80.4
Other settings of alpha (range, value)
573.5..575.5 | 77.1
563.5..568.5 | 76.7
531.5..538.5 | 88.4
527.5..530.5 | 80.1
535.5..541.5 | 84.9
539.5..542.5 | 83.4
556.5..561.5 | 81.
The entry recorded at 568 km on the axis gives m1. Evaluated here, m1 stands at 73.4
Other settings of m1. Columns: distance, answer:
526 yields 80.5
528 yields 79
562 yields 75.3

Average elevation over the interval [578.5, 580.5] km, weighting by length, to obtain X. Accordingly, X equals 71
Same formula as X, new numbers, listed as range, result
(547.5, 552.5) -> 82.4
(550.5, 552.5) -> 82.4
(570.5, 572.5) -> 77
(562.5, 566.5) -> 73.3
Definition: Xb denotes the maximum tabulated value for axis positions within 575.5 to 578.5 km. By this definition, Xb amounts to 73.7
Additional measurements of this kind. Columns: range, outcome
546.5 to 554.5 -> 88.3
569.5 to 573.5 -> 77.4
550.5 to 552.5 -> 87.6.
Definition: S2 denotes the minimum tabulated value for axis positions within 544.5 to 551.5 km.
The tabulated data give 79.1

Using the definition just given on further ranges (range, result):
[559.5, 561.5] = 77.4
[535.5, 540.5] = 81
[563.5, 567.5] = 70.8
